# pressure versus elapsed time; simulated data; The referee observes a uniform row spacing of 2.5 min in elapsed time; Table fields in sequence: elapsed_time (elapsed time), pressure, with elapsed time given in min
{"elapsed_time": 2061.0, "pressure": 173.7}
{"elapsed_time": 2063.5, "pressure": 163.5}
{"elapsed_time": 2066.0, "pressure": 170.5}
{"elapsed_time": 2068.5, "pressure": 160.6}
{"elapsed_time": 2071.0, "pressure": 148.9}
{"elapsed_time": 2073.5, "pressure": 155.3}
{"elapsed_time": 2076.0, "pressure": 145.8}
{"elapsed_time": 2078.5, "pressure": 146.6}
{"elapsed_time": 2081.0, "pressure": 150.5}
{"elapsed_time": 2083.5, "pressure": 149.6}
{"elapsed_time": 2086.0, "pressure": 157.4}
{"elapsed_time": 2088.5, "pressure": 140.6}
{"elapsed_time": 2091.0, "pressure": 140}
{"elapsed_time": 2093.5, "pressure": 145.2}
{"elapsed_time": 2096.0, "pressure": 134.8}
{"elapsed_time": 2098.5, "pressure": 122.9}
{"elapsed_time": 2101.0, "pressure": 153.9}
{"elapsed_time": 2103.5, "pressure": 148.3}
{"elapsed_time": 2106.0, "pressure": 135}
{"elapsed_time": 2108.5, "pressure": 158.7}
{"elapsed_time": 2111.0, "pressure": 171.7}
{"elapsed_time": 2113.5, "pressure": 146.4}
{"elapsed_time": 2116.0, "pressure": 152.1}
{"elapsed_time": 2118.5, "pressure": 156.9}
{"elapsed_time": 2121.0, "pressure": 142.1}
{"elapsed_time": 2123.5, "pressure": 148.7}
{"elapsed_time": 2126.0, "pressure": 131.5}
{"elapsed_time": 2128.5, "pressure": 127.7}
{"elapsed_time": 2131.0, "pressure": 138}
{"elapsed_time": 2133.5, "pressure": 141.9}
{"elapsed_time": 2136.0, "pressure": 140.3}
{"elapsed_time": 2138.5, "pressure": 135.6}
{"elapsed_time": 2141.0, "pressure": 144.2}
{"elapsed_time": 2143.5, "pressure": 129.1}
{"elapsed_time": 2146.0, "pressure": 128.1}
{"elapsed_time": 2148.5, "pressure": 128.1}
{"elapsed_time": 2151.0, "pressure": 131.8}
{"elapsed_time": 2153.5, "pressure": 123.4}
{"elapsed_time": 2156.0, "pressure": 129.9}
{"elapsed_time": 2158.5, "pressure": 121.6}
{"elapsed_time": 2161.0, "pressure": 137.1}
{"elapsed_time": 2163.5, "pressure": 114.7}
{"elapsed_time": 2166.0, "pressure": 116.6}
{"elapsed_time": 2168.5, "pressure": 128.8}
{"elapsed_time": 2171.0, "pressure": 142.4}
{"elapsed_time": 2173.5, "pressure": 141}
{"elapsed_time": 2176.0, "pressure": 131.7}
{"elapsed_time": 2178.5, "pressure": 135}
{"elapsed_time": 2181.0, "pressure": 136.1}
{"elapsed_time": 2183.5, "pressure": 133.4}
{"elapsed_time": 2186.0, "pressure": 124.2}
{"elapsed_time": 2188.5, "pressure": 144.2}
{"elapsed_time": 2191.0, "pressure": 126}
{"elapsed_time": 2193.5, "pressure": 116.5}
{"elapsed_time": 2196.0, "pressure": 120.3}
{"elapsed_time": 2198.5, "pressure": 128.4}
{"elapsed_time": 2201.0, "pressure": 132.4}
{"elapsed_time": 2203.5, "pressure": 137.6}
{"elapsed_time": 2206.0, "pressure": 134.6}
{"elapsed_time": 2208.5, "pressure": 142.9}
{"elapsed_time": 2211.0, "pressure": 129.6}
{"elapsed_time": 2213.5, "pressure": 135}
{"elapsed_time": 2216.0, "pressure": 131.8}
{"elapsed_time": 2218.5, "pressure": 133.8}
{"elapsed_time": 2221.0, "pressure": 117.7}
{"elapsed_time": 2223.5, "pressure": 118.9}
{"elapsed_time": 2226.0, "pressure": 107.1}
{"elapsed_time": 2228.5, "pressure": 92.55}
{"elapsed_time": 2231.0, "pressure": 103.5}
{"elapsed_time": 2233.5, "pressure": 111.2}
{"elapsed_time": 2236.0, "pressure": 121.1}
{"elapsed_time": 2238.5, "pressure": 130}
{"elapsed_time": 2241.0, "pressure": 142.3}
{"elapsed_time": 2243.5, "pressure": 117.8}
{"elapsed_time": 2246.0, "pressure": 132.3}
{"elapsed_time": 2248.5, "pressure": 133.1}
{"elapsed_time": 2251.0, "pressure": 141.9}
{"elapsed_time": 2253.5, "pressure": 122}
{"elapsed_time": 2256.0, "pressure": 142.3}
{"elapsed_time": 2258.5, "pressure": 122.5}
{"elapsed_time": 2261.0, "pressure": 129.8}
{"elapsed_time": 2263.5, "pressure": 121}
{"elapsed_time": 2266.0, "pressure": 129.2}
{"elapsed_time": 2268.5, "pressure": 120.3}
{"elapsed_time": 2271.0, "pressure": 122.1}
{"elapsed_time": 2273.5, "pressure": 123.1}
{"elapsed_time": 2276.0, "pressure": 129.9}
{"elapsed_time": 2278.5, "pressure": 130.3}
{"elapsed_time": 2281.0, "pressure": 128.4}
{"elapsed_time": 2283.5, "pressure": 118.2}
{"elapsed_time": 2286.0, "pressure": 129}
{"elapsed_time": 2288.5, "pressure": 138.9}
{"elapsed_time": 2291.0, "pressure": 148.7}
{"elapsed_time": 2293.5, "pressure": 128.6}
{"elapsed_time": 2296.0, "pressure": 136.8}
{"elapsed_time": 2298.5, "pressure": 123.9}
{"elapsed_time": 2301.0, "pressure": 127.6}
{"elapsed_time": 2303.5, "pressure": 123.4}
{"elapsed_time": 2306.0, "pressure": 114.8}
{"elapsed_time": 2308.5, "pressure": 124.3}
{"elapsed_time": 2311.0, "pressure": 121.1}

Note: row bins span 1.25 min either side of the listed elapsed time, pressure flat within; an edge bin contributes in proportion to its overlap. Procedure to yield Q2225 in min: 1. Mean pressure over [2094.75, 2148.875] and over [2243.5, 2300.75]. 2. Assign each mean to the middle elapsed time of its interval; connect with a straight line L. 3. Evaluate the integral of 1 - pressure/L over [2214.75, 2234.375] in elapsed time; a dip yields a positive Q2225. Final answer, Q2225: 2.75 min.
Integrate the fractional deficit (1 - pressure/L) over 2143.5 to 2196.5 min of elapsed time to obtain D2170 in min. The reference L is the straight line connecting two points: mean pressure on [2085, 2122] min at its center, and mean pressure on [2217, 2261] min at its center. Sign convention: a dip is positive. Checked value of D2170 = 2.4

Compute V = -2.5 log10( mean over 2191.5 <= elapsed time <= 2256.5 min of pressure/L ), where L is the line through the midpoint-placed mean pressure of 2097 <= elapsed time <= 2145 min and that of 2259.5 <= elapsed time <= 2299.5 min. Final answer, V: 0.07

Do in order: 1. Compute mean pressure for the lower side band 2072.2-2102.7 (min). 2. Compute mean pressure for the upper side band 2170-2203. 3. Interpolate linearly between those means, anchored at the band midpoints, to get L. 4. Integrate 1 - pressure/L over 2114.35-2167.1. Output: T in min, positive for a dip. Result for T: 1.4 min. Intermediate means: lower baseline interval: 145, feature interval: 134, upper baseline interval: 132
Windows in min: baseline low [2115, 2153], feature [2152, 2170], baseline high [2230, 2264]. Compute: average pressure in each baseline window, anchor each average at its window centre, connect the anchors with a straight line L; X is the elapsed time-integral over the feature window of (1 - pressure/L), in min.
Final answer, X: 1.4 min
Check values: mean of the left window 138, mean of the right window 127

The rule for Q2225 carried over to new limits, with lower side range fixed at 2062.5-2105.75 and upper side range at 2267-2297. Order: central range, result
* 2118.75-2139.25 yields 0.7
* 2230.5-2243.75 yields 1.1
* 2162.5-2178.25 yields 1.2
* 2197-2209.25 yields 0.2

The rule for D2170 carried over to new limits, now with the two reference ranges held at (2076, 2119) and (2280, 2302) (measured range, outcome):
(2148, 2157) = 0.9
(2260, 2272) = 0.8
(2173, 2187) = 0.7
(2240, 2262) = 0.5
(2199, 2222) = 0.9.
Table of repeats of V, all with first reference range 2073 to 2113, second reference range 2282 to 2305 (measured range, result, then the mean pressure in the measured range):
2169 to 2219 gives 0.05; 133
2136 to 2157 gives 0.09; 132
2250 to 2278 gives 0.04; 128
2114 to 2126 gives -0.02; 148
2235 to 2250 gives 0.04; 130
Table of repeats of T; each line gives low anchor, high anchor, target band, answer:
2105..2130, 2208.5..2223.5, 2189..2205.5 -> 0.6 min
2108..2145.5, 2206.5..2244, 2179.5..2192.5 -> -0.1 min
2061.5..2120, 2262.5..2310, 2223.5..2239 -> 2.7 min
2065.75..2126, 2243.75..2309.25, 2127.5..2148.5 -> 1.3 min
